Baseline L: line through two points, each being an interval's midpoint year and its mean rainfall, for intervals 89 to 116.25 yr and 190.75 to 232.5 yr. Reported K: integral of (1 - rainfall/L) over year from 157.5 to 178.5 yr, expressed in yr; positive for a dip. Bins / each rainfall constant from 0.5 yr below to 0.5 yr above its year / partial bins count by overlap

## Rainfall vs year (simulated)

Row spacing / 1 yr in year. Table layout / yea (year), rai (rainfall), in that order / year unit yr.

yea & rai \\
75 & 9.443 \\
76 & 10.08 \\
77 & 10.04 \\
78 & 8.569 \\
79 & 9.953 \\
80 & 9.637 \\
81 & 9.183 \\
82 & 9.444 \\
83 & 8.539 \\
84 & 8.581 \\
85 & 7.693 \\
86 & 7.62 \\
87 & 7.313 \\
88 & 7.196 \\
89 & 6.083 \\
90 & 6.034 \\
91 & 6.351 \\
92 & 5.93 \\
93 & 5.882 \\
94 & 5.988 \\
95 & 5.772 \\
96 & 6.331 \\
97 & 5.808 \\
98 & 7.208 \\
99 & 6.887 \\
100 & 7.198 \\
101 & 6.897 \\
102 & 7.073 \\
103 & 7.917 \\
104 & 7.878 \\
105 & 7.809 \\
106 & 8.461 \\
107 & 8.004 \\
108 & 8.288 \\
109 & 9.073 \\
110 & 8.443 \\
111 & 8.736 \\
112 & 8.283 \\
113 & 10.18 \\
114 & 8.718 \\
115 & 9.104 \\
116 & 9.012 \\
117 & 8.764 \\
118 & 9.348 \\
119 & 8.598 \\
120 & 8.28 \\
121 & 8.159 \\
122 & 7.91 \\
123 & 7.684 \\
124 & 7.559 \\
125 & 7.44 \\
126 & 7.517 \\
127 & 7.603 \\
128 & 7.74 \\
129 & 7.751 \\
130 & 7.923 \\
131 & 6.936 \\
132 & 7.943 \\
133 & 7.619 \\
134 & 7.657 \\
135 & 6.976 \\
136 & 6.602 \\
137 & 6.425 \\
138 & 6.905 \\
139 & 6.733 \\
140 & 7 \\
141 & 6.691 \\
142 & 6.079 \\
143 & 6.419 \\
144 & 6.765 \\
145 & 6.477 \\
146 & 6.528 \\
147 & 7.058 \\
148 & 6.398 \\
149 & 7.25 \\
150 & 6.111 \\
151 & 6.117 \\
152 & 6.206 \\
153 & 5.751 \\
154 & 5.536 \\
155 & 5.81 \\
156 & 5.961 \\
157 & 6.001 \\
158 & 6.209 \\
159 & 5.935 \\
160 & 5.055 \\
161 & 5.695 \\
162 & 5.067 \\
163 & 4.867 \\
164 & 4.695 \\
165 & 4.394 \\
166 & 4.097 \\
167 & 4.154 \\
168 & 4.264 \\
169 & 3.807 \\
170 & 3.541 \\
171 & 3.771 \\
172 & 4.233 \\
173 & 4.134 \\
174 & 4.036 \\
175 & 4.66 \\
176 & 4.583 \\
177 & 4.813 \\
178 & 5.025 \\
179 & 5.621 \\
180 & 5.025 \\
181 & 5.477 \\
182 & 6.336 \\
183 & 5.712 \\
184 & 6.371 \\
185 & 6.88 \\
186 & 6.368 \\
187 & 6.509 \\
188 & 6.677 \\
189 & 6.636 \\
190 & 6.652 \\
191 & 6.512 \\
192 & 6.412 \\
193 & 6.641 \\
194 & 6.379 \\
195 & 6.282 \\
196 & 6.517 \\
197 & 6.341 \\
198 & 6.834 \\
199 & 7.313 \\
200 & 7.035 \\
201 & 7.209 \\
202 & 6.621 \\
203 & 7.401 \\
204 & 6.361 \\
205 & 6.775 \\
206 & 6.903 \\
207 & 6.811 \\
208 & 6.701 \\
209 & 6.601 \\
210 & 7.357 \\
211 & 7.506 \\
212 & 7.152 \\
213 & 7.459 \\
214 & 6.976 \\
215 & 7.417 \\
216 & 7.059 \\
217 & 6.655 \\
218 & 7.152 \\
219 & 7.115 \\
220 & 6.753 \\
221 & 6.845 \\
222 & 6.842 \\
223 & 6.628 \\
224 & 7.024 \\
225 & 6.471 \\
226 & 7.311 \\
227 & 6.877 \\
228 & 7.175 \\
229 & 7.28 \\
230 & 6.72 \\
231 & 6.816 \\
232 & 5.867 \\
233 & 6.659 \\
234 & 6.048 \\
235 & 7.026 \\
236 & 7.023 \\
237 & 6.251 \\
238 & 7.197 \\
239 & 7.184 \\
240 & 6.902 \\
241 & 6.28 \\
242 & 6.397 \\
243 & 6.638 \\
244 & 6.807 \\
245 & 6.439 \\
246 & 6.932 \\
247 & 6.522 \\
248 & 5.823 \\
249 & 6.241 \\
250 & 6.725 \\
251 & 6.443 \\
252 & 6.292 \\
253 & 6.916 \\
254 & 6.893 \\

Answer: 7.4 yr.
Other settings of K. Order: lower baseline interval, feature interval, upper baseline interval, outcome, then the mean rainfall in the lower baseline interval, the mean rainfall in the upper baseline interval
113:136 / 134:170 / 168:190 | 4.3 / 8.03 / 5.26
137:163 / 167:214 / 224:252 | 2.9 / 6.21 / 6.67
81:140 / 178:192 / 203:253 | 1.8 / 7.63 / 6.79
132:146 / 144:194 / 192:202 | 8.8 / 6.83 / 6.71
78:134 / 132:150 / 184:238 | 1.6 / 7.81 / 6.81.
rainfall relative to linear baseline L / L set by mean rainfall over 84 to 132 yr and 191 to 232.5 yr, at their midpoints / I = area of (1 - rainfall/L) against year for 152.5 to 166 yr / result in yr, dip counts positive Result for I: 3.44 yr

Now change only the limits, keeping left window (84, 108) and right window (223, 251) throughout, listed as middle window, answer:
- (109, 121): -3.3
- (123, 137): -1.1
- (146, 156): 0.9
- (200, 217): -0.7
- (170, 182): 3.7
